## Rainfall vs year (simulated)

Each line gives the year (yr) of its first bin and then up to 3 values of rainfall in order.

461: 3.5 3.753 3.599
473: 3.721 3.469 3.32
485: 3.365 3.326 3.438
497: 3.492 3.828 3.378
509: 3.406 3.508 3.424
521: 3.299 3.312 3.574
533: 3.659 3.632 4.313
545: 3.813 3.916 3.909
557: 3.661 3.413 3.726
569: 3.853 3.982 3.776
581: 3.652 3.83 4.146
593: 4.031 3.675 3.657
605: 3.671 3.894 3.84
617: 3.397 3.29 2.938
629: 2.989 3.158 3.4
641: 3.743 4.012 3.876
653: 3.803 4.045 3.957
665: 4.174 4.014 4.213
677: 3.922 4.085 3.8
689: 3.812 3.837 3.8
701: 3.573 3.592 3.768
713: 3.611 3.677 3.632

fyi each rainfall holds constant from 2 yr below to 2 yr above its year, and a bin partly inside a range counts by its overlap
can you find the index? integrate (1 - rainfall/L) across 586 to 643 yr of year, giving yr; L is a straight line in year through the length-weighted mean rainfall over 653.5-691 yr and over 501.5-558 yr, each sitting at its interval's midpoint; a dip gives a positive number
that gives 4.2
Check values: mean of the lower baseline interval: 3.63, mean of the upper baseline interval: 3.99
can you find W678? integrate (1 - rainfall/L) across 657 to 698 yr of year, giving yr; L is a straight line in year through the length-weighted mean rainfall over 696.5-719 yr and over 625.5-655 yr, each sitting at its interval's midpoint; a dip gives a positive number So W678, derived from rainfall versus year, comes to -4.1 yr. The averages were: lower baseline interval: 3.54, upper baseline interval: 3.66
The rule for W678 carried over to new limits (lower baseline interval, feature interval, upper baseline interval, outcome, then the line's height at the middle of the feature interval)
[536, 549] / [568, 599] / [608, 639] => -2.0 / 3.64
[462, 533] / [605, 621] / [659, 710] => 0.4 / 3.74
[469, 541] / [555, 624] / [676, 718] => -1.9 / 3.62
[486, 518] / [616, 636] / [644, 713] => 3.2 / 3.77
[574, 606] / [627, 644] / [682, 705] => 1.9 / 3.79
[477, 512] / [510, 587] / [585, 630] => -3.6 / 3.53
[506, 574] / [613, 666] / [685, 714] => 1.5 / 3.7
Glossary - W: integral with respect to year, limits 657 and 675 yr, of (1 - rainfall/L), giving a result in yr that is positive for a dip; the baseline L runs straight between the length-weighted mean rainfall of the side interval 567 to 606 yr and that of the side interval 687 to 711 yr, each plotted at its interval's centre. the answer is -1.6 yr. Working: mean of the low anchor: 3.83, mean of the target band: 4.08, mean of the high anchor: 3.73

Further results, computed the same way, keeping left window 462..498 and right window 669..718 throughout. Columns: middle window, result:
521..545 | -0.6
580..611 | -1.3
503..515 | 0.4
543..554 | -0.8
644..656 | -0.5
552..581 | -1.0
